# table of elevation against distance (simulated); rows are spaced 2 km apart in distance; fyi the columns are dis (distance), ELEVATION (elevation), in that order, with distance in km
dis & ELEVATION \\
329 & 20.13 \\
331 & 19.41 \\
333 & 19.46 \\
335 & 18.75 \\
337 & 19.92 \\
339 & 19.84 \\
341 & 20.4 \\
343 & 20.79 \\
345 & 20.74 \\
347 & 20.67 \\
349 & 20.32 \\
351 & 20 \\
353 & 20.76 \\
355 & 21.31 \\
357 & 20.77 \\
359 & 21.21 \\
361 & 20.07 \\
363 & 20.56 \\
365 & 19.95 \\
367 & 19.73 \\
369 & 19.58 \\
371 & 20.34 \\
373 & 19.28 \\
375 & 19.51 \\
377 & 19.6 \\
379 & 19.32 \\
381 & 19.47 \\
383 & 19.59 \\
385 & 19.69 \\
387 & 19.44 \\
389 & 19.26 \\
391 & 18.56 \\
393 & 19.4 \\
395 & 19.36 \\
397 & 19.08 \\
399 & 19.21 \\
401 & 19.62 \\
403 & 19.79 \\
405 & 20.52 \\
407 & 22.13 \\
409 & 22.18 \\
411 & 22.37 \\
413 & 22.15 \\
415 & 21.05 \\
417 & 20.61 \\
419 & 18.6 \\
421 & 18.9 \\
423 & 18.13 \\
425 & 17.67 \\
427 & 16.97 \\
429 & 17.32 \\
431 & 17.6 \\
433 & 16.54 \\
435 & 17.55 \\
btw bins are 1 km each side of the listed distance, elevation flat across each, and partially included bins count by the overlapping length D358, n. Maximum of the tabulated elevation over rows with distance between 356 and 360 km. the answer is 21.21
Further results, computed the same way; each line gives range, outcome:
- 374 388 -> 19.69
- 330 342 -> 20.4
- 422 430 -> 18.13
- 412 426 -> 22.15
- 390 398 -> 19.4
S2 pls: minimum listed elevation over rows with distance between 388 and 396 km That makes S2 18.56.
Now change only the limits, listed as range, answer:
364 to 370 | 19.58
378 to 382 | 19.32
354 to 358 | 20.77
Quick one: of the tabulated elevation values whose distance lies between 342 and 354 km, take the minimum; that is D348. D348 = 20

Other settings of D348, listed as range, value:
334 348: 18.75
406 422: 18.6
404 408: 20.52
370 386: 19.28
